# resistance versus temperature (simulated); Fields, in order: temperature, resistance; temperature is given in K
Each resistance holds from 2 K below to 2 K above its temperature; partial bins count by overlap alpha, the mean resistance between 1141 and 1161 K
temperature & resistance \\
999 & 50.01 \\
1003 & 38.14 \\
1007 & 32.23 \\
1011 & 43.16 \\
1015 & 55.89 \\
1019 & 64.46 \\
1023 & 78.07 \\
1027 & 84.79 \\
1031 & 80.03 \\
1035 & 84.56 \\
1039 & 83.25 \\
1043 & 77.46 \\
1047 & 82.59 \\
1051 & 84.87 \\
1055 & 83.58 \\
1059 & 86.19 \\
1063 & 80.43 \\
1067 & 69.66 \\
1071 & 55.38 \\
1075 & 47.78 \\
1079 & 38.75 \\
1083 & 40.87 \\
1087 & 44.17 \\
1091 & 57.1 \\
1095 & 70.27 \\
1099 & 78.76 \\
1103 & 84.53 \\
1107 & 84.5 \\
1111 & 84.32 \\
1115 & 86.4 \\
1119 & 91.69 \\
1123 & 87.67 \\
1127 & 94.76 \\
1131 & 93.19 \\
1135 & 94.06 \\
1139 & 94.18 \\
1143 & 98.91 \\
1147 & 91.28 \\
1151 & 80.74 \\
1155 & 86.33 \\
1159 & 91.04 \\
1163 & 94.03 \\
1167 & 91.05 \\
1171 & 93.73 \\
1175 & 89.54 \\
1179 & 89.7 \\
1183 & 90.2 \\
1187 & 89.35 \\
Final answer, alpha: 89.7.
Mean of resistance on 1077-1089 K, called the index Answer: 41.3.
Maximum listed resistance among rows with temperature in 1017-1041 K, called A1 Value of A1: 84.79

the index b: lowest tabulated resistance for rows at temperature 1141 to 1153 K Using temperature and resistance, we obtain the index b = 80.74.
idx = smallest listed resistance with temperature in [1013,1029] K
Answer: 55.89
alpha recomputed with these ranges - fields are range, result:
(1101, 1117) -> 84.9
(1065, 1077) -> 57.6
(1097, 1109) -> 82.6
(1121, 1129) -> 91.2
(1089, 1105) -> 72.7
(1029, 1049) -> 81.6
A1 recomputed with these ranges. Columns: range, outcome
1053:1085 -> 86.19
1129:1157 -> 98.91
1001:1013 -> 43.16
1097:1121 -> 91.69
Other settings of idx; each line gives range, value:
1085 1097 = 44.17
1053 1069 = 69.66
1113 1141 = 86.4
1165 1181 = 89.54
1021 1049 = 77.46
